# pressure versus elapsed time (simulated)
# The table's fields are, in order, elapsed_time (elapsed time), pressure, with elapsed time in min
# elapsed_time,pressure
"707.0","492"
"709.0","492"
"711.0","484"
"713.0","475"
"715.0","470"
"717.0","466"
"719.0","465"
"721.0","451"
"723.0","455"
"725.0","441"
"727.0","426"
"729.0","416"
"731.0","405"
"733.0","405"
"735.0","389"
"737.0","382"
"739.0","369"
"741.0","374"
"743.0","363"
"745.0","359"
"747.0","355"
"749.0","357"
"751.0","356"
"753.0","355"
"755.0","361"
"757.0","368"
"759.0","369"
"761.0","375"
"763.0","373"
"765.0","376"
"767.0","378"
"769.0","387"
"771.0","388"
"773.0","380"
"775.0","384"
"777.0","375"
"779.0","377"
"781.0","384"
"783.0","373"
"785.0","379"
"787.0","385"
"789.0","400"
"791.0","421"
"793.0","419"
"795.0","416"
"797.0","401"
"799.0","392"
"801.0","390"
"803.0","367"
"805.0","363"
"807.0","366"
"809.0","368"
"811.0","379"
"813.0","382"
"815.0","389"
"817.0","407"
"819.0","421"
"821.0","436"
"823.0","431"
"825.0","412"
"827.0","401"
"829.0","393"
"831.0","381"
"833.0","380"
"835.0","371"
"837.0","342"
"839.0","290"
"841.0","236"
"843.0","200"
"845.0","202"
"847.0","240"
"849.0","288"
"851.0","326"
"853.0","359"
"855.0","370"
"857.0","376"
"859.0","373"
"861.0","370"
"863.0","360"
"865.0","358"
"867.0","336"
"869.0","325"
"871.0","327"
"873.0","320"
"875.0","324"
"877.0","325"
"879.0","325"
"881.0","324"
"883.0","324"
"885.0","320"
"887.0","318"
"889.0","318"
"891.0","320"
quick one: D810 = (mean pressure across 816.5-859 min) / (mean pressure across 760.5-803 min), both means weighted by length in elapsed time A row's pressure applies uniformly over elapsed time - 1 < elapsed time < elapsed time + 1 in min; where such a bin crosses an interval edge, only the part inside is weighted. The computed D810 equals 0.89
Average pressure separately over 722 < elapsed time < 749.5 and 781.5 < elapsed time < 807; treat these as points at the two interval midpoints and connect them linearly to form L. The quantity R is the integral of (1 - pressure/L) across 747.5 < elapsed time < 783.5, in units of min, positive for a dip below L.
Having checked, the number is 1.8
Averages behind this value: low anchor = 393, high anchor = 391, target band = 373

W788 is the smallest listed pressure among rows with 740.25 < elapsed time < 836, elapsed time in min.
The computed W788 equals 355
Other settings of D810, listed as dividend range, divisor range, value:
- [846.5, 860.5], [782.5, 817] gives 0.87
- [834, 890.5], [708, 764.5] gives 0.79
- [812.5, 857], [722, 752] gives 0.89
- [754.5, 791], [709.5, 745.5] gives 0.90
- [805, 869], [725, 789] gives 0.93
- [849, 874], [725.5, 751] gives 0.91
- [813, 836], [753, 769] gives 1.08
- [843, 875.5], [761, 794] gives 0.84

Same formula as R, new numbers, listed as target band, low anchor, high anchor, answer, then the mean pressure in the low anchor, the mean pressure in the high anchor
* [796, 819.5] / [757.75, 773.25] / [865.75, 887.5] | -1.77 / 378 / 325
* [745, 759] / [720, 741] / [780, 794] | 1.58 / 412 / 394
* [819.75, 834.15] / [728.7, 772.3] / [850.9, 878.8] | -1.98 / 375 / 346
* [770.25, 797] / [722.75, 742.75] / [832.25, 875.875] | -1.67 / 403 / 321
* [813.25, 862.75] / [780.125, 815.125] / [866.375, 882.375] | 0.70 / 387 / 325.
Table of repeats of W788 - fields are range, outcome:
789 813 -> 363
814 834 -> 380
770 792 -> 373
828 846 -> 200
